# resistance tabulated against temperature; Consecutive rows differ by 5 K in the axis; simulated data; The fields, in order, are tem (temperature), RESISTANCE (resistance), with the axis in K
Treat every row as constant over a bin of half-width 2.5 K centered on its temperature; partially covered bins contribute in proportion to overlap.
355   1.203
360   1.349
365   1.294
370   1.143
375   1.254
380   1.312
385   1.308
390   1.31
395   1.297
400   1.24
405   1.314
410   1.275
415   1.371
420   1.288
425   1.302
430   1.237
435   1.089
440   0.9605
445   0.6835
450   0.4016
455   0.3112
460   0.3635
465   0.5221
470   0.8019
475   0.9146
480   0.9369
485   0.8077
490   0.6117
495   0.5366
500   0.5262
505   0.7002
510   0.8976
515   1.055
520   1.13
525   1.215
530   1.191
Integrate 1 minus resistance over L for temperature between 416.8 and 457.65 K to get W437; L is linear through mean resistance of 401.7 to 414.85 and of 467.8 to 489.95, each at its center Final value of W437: 8.1 K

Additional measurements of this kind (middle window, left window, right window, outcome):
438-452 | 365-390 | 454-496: 2.8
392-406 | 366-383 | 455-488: -2.3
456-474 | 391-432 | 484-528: 8.0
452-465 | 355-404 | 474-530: 8.1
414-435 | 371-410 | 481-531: -2.0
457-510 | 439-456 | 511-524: 9.8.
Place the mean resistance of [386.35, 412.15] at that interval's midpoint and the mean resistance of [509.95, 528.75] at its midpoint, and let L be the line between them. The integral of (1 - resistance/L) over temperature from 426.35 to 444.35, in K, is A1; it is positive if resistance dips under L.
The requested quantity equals 2.5 K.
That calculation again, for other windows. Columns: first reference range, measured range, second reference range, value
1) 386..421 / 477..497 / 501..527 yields 6.08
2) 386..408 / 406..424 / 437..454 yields -4.42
